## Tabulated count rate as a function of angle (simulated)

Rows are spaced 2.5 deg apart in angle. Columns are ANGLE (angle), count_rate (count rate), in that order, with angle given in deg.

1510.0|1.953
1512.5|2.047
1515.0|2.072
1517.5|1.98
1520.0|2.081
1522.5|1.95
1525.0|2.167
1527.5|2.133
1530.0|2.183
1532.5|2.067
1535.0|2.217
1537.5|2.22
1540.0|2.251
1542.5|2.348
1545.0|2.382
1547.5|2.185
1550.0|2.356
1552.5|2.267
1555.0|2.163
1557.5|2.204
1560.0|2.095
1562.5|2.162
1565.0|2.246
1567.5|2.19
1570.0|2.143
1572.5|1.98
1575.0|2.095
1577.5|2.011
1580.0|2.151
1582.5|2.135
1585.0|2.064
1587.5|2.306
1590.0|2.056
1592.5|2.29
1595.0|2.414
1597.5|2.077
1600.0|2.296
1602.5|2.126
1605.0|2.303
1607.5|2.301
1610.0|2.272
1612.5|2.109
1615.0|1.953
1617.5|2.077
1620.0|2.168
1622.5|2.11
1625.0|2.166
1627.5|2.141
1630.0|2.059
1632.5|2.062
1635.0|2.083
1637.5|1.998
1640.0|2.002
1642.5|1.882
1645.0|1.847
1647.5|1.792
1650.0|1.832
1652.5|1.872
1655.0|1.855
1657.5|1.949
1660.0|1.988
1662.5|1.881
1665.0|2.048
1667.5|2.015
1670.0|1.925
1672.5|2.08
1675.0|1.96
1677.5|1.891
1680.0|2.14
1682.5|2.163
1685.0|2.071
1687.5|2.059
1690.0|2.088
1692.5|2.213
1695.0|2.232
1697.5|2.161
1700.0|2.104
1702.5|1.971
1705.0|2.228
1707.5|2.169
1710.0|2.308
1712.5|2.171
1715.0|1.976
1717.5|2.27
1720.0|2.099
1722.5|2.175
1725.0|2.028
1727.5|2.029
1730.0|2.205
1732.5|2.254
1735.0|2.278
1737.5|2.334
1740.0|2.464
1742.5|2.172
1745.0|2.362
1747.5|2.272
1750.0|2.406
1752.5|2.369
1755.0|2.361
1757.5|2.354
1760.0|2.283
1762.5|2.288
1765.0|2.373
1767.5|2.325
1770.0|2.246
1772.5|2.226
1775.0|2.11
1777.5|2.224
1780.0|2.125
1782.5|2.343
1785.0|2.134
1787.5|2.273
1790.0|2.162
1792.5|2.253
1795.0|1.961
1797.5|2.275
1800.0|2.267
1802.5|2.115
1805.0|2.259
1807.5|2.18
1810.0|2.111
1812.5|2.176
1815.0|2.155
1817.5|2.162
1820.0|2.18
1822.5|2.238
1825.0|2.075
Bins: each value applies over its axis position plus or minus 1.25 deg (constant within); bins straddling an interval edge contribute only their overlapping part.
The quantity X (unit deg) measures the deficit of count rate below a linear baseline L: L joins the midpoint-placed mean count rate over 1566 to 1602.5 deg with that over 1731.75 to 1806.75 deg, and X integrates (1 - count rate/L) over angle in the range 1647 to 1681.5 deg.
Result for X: 4.0 deg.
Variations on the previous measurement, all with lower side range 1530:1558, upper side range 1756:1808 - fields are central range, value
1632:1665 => 4.5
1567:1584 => 1.1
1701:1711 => 0.3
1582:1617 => 0.7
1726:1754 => -0.7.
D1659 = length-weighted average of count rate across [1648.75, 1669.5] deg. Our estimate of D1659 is 1.93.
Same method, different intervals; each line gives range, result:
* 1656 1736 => 2.1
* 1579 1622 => 2.18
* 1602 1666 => 2.03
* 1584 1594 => 2.19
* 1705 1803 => 2.23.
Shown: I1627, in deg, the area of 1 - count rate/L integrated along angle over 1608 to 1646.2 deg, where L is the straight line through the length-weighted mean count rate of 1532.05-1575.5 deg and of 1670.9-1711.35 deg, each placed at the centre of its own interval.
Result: 1.57 deg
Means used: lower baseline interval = 2.2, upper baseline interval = 2.11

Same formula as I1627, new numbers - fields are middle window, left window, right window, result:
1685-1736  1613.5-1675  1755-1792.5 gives -0.58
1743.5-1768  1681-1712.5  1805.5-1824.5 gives -2.02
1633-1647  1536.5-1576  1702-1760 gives 1.64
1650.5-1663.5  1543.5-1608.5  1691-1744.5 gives 1.68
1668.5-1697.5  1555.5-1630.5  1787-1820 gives 1.19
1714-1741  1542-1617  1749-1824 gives 0.32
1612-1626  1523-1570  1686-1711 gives 0.55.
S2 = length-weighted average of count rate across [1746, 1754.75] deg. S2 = 2.35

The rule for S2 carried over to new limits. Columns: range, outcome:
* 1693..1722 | 2.16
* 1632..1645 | 1.99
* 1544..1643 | 2.15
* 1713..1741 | 2.19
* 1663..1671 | 1.99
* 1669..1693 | 2.06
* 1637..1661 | 1.9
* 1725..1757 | 2.28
